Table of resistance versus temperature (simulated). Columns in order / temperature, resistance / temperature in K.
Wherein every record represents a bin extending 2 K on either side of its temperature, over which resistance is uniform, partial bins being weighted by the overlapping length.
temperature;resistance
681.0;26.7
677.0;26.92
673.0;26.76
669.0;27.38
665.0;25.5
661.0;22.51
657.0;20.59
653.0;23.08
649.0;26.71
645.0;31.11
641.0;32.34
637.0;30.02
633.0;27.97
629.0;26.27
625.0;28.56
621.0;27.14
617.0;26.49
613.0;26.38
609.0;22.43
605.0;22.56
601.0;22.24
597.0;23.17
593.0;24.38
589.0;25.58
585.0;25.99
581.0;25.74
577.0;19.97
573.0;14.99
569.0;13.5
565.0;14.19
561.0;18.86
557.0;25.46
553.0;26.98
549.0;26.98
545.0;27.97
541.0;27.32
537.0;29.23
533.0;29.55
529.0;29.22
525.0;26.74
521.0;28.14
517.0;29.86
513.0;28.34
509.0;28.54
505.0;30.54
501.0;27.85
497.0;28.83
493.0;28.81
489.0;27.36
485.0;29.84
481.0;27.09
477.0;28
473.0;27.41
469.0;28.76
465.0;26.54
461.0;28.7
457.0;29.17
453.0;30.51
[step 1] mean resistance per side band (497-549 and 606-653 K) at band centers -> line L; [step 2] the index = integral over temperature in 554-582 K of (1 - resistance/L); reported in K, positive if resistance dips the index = 9.1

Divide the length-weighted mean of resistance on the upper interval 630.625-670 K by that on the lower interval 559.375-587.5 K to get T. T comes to 1.39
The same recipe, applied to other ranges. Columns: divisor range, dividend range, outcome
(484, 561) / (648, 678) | 0.89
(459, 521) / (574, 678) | 0.90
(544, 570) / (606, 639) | 1.21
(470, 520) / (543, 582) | 0.75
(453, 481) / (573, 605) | 0.82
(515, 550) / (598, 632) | 0.89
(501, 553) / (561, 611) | 0.74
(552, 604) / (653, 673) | 1.12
